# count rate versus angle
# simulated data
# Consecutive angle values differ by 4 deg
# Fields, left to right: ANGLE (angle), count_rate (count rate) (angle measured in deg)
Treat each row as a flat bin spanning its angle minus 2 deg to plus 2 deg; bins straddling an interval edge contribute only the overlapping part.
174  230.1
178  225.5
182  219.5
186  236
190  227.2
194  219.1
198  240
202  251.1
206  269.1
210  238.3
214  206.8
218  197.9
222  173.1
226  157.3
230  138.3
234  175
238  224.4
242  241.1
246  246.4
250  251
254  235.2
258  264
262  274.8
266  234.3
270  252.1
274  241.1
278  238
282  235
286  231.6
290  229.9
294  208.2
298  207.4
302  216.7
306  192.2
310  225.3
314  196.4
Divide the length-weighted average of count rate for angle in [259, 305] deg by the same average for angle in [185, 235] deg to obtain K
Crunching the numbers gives 1.1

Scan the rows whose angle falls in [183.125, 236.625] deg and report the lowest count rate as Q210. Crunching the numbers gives 138.3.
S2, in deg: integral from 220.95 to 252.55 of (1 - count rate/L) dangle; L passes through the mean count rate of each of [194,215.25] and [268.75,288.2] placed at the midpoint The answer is 4.9 deg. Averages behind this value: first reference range 240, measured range 202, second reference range 239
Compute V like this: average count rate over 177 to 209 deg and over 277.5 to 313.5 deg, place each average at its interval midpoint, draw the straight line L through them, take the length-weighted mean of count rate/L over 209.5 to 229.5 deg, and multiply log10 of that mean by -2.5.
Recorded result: 0.23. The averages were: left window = 236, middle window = 187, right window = 219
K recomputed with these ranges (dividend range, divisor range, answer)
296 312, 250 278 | 0.84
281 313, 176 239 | 1.02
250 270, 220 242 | 1.40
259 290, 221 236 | 1.52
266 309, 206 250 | 1.10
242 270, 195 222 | 1.09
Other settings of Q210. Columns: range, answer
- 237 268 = 224.4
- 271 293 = 229.9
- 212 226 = 157.3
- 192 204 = 219.1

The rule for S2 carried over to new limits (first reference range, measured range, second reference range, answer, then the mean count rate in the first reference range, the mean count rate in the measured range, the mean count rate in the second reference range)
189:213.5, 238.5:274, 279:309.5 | -3.4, 239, 248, 218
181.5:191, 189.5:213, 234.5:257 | -1.0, 229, 240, 236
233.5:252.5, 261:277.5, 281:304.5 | -1.6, 232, 248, 220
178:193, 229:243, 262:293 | 2.3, 227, 195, 239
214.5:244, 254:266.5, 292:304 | -3.7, 188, 257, 211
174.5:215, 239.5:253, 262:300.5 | -0.7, 234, 245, 233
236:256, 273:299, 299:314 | -0.9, 240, 228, 209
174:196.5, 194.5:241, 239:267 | 5.7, 226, 208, 249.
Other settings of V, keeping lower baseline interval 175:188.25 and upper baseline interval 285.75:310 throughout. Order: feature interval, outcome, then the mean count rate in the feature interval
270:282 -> -0.12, 241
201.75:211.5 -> -0.13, 254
